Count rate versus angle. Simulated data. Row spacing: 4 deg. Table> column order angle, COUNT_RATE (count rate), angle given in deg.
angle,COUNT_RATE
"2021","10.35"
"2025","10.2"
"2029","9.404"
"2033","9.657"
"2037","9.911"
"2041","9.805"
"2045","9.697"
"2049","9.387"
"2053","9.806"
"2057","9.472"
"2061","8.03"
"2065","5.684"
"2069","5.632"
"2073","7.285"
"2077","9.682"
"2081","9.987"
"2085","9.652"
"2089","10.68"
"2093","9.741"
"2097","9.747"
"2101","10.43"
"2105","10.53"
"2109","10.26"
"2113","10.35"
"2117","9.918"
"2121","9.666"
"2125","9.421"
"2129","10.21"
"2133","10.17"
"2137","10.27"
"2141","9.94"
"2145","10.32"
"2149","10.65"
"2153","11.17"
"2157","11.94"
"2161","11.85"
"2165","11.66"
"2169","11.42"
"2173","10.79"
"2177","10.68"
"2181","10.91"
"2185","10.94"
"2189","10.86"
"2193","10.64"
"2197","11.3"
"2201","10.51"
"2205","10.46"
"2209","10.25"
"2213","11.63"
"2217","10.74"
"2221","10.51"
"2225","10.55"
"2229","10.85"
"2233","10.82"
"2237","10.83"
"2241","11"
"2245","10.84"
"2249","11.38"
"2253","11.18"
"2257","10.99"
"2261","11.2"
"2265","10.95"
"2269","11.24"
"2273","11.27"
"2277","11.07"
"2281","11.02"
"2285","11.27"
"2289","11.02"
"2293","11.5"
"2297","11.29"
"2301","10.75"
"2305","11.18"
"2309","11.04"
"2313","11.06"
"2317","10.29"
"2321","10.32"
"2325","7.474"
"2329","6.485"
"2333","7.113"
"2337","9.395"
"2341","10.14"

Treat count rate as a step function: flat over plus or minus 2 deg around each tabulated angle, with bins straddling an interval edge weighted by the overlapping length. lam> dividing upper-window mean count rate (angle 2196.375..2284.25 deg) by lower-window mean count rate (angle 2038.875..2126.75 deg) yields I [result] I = 1.17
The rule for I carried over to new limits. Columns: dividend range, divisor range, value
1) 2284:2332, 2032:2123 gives 1.09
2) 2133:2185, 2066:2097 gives 1.23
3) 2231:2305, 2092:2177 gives 1.06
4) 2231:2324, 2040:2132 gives 1.17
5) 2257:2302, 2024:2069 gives 1.24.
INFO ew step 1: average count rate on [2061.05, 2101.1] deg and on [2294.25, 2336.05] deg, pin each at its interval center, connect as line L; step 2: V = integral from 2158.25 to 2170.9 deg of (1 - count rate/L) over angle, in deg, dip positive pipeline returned -3.6 deg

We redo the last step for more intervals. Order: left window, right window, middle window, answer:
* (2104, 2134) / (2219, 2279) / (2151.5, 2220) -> -3.4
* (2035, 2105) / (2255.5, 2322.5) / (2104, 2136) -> -1.6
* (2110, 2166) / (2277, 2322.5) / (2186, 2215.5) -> -0.3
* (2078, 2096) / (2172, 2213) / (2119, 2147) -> 0.9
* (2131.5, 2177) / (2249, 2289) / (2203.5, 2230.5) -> 0.8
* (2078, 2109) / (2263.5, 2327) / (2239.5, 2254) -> -0.6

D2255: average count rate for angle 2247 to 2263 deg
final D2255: 11.2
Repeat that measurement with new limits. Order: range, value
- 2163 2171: 11.5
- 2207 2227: 10.7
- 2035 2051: 9.7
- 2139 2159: 10.8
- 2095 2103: 10.1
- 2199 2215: 10.7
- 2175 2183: 10.8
